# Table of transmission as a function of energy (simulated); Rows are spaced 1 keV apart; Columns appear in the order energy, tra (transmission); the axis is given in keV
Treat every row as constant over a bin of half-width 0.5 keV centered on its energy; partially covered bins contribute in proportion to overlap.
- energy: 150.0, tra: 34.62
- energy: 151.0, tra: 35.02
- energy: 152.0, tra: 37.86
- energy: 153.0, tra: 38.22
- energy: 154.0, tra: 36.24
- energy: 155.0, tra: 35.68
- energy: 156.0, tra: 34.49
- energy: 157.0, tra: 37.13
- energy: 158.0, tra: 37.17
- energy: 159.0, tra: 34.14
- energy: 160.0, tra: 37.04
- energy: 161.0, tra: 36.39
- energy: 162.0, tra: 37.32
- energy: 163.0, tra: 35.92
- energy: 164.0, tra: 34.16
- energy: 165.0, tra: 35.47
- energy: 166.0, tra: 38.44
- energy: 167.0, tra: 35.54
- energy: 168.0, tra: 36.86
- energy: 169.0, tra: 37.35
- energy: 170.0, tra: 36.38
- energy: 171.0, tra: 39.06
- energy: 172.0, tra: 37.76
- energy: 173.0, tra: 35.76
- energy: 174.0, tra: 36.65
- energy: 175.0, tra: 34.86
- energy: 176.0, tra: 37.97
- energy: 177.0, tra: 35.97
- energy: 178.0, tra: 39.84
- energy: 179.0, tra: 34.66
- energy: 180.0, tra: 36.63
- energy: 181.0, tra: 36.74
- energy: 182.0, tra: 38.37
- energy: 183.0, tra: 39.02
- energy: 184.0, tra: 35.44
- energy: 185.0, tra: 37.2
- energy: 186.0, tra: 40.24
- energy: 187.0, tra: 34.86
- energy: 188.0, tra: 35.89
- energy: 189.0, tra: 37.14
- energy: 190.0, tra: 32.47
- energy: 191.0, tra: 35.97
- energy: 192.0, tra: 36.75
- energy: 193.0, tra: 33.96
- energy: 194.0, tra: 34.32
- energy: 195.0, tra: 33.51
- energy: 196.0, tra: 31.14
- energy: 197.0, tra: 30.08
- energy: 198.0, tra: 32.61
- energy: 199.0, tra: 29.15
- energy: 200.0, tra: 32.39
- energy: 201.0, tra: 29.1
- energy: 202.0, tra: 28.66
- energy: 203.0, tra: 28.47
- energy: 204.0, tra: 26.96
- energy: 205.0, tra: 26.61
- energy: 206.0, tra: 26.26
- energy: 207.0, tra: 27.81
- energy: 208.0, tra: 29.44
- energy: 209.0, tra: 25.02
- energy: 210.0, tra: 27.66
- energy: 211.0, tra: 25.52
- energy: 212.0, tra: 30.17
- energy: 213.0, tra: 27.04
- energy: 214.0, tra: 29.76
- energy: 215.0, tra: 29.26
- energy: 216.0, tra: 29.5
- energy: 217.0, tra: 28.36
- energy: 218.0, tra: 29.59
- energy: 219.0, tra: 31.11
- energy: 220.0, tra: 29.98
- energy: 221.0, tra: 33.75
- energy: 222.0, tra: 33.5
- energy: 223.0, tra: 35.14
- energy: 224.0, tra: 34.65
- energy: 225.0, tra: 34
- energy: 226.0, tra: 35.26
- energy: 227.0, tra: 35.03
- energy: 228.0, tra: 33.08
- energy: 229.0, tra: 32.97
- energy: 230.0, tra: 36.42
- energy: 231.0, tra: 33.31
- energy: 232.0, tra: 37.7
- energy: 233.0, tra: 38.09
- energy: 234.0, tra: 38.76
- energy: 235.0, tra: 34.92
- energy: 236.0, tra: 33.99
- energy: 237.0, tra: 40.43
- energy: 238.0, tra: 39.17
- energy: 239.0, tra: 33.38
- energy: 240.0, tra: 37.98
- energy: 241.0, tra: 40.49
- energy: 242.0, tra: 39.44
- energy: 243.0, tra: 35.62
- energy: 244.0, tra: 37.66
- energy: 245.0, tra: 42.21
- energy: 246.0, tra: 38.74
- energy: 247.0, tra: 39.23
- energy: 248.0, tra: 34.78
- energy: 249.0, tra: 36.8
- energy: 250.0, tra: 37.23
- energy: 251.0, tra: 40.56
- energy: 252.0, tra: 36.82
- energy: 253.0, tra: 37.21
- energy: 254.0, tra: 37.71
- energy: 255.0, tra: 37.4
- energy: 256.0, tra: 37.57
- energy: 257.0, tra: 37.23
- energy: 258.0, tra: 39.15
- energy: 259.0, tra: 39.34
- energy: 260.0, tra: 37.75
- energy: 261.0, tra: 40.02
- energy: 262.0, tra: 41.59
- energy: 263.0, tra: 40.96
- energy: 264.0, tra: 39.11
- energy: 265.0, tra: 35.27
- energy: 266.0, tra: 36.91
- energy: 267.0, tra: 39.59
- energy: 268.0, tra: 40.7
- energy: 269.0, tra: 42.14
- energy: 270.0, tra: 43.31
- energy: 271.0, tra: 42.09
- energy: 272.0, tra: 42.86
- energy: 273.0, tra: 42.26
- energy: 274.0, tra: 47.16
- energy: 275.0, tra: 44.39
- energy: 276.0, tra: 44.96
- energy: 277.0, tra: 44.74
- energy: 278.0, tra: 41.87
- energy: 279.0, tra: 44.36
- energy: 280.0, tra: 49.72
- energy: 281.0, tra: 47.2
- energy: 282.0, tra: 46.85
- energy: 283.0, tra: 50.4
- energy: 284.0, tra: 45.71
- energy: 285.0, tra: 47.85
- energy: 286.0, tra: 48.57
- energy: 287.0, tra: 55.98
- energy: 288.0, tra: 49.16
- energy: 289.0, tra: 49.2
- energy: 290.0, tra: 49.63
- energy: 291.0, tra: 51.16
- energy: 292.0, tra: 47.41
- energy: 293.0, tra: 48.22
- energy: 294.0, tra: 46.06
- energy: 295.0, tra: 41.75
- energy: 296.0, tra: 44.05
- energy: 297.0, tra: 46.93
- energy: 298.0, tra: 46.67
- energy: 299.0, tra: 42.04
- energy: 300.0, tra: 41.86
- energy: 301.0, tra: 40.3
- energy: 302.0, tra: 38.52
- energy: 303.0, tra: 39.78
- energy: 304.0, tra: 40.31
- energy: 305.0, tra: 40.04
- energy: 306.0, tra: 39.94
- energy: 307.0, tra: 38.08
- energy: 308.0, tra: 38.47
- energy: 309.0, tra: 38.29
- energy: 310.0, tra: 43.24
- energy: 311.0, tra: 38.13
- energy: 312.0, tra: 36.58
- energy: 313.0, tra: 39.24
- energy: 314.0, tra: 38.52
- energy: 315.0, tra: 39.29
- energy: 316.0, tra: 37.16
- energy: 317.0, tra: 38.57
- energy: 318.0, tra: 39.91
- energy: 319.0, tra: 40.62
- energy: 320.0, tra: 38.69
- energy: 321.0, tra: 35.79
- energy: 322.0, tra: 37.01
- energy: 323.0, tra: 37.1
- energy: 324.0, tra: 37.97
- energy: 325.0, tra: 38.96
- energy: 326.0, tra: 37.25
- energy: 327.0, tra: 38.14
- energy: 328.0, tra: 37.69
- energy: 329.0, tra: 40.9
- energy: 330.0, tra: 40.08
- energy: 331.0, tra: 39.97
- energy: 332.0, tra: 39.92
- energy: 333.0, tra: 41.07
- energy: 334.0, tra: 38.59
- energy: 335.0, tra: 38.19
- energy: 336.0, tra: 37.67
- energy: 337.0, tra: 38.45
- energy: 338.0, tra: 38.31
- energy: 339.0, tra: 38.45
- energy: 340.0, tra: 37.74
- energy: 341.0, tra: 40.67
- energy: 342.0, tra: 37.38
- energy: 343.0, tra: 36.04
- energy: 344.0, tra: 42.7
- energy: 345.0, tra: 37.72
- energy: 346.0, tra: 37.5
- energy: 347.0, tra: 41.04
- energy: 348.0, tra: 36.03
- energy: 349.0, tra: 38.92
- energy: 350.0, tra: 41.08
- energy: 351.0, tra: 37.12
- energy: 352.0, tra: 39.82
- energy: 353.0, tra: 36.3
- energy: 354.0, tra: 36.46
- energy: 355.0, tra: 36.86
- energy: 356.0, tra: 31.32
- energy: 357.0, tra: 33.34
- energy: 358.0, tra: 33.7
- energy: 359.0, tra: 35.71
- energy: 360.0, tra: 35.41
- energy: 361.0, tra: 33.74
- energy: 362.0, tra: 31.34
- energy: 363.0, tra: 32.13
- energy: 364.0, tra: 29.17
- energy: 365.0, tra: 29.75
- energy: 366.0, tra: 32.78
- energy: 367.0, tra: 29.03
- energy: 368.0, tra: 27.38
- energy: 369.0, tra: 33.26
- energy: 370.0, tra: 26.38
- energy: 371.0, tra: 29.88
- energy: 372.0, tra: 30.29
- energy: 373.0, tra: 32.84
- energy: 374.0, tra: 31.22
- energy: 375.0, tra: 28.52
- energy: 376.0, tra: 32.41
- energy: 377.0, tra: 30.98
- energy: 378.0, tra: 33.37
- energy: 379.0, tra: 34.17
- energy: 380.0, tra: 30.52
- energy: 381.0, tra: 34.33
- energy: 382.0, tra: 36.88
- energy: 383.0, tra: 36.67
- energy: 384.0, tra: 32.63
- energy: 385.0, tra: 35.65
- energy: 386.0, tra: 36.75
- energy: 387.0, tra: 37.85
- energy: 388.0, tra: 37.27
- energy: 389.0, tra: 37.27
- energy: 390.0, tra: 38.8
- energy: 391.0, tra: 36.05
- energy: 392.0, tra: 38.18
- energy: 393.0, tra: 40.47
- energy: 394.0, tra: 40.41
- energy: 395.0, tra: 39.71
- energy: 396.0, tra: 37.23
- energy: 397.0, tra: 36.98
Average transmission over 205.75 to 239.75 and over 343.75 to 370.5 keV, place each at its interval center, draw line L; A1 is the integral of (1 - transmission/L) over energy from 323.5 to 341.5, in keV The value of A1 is -2.47 keV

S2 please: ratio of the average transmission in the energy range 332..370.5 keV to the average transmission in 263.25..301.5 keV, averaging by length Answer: 0.80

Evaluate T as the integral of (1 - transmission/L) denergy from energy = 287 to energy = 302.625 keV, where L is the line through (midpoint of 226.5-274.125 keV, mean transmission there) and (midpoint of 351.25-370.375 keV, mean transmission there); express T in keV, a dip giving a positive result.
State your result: -4.17 keV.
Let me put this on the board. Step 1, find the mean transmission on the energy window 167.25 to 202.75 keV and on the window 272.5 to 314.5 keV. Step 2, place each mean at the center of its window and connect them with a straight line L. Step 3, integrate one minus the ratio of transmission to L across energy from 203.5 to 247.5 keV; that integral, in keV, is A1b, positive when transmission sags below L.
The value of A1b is 6.1 keV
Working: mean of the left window 35.2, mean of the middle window 33.3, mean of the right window 44.2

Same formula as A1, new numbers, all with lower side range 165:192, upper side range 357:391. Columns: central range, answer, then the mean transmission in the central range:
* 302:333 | -4.3 keV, 38.9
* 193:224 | 5.4 keV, 29.9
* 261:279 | -3.5 keV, 41.8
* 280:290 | -4.1 keV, 49.1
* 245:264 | -1.7 keV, 38.5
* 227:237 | 0.0 keV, 35.7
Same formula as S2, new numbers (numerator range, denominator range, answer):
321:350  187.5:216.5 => 1.27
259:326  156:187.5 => 1.15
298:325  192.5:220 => 1.33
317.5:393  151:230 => 1.06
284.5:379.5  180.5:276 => 1.08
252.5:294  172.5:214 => 1.33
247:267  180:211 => 1.18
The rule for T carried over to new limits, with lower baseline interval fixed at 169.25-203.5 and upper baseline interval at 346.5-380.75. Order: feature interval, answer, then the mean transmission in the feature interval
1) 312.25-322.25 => -1.4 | 38.5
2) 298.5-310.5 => -2.2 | 40.1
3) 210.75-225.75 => 1.6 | 30.9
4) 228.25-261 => -2.9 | 37.5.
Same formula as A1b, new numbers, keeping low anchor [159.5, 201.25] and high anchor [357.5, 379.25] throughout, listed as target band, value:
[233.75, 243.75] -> -0.9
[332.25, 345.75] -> -2.8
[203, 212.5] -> 2.1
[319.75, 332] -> -2.2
